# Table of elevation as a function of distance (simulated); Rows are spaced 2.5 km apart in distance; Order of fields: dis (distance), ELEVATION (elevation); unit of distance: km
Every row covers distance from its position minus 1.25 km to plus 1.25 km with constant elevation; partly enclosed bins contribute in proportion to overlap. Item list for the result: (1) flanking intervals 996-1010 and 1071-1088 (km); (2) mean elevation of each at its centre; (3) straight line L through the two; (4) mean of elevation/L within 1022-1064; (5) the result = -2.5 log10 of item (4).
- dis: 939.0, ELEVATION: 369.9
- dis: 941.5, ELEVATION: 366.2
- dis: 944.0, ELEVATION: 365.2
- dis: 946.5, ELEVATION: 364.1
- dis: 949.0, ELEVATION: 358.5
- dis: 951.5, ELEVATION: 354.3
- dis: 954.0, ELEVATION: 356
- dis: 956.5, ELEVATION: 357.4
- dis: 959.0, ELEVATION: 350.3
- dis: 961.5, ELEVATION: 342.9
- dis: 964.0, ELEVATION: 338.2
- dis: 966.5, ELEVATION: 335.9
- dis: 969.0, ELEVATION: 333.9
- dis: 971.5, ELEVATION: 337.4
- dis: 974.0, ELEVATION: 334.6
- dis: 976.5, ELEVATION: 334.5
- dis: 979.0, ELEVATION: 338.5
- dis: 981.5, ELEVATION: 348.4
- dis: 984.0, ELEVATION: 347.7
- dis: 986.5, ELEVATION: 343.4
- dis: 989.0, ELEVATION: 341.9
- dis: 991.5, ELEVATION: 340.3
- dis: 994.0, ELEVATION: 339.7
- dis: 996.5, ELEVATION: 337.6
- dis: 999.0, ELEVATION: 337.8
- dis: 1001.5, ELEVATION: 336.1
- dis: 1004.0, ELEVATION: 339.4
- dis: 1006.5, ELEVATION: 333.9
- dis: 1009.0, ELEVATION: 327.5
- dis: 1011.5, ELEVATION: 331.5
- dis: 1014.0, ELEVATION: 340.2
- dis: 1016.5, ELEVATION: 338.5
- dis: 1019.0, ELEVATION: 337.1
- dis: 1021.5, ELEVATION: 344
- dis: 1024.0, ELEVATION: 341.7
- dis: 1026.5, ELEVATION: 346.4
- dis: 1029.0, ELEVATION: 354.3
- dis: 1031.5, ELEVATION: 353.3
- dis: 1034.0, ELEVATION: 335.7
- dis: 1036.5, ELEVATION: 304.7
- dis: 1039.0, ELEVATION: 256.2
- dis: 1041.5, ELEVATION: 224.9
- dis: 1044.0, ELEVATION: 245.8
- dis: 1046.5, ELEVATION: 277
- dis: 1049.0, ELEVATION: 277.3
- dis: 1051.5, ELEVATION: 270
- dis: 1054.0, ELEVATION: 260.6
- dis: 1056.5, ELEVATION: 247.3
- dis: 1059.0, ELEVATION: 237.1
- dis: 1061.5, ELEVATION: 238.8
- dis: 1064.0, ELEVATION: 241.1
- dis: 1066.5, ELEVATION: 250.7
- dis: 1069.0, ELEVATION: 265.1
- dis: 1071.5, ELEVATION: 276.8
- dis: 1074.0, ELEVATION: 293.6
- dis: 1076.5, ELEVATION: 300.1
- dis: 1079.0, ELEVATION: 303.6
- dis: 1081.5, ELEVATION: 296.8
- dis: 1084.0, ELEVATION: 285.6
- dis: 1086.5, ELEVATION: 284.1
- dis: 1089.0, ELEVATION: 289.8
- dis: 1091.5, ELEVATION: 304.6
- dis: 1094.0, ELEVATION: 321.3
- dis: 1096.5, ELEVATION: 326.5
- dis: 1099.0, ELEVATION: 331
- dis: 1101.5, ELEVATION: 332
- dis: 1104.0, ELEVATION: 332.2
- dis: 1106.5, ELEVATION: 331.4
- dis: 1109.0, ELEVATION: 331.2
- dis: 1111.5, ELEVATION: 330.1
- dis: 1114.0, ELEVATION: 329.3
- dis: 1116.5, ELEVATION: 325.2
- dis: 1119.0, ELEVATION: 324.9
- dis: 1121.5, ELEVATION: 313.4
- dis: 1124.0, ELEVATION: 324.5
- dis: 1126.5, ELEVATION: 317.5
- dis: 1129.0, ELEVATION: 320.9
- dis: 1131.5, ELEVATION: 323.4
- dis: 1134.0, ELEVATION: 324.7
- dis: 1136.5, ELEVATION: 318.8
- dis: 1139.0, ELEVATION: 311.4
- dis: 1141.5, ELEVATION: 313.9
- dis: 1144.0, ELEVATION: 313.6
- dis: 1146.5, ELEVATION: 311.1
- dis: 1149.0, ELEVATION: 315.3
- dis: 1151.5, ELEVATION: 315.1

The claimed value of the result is 0.10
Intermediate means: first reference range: 335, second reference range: 292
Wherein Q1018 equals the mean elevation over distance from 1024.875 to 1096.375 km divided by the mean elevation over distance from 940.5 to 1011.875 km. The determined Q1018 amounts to 0.83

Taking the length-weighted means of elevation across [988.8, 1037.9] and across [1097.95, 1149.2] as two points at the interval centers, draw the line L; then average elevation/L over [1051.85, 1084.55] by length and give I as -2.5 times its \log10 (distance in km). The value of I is 0.22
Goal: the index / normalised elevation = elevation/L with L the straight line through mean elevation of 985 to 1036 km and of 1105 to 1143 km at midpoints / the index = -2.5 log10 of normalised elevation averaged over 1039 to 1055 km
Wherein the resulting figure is 0.28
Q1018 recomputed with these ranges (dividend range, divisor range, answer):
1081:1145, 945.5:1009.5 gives 0.93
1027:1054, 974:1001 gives 0.85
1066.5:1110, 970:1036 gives 0.90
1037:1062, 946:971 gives 0.73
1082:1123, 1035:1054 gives 1.20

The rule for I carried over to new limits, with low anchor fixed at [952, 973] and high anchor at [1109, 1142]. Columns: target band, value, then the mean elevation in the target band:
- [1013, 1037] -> -0.016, 341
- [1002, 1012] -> 0.015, 333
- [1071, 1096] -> 0.106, 297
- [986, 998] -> 0.000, 340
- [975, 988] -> -0.002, 342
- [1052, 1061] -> 0.309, 249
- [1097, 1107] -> -0.020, 331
